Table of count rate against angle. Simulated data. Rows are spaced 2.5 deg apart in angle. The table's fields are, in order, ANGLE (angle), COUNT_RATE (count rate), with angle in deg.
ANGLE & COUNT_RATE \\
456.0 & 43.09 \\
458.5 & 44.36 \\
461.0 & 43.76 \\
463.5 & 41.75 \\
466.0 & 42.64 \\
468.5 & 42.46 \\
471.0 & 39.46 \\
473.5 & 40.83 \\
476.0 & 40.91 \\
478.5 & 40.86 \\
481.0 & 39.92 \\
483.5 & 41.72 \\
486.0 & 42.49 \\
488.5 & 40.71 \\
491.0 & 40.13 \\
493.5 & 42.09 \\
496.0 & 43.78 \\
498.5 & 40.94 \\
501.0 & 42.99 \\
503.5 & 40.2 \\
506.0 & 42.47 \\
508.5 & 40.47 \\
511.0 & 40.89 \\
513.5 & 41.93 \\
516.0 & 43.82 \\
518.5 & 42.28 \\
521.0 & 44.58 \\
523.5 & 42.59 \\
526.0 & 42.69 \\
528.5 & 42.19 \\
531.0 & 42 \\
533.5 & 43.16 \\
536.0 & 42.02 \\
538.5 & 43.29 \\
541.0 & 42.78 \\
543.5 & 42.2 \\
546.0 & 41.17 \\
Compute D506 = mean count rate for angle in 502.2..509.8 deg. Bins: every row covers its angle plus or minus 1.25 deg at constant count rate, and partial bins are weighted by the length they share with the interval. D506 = 41.1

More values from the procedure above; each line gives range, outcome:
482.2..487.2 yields 42.1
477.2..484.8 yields 40.8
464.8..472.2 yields 41.5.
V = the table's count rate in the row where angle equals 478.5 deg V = 40.86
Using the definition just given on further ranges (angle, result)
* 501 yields 42.99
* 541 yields 42.78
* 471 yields 39.46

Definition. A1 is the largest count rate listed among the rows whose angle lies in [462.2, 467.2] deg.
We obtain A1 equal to 42.64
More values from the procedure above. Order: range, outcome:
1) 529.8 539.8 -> 43.29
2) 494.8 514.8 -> 43.78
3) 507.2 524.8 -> 44.58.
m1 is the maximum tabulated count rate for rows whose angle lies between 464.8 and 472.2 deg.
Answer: 42.64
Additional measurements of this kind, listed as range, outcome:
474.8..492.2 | 42.49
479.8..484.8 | 41.72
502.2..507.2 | 42.47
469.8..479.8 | 40.91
